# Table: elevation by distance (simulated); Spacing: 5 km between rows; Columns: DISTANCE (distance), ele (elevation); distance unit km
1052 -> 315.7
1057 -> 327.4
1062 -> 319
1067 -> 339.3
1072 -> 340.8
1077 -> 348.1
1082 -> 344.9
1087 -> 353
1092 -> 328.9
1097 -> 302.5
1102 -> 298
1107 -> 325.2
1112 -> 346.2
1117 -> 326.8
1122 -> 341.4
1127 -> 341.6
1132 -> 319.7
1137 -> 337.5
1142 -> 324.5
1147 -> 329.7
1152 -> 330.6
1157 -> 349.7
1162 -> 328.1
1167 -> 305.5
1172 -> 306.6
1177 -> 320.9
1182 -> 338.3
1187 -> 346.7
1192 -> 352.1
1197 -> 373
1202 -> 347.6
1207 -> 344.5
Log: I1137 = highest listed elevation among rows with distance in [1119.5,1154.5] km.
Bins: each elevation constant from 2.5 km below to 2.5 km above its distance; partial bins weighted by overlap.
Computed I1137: 341.6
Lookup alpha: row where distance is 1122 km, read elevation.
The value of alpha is 341.4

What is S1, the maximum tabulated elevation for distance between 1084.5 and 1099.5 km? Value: 353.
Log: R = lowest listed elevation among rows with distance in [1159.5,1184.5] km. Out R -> 305.5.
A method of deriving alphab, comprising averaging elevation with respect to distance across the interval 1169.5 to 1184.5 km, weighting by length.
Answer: 322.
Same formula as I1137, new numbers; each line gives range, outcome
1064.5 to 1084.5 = 348.1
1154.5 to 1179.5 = 349.7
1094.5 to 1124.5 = 346.2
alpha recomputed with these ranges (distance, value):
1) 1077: 348.1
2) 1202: 347.6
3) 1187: 346.7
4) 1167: 305.5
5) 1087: 353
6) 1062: 319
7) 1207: 344.5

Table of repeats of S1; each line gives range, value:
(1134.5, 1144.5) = 337.5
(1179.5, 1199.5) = 373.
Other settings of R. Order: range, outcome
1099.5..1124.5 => 298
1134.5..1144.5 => 324.5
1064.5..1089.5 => 339.3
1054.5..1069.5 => 319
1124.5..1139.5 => 319.7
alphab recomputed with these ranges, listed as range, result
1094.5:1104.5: 300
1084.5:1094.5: 341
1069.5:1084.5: 345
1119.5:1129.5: 342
